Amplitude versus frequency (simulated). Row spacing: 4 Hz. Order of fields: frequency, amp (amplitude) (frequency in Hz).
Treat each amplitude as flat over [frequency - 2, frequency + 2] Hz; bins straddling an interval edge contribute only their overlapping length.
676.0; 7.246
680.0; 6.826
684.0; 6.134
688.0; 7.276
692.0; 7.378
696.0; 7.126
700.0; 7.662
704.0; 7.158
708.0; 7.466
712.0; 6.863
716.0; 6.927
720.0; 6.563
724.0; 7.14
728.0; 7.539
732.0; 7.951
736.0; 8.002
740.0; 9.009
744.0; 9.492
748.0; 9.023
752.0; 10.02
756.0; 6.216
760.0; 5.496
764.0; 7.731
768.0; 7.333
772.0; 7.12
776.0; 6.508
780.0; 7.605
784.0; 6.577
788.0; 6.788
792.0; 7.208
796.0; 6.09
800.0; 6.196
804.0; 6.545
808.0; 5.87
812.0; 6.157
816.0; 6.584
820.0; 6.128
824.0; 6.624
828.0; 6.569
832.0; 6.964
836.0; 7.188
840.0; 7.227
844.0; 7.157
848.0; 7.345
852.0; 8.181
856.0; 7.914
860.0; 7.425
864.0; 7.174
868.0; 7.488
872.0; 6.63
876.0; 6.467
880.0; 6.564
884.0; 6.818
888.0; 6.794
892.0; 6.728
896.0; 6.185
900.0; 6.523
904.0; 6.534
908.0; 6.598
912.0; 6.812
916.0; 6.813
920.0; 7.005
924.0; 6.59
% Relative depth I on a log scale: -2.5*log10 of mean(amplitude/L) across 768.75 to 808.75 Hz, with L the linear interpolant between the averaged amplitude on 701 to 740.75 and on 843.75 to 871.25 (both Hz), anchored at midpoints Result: 0.118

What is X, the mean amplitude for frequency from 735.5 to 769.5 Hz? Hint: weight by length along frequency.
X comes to 8.05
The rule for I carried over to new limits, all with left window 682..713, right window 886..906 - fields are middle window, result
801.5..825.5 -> 0.081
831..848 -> -0.070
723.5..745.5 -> -0.171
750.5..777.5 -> -0.034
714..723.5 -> 0.042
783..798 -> 0.031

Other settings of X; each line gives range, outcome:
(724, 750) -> 8.4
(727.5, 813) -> 7.3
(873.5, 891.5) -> 6.67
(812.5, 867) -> 7.09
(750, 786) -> 7.18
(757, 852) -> 6.76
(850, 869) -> 7.64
